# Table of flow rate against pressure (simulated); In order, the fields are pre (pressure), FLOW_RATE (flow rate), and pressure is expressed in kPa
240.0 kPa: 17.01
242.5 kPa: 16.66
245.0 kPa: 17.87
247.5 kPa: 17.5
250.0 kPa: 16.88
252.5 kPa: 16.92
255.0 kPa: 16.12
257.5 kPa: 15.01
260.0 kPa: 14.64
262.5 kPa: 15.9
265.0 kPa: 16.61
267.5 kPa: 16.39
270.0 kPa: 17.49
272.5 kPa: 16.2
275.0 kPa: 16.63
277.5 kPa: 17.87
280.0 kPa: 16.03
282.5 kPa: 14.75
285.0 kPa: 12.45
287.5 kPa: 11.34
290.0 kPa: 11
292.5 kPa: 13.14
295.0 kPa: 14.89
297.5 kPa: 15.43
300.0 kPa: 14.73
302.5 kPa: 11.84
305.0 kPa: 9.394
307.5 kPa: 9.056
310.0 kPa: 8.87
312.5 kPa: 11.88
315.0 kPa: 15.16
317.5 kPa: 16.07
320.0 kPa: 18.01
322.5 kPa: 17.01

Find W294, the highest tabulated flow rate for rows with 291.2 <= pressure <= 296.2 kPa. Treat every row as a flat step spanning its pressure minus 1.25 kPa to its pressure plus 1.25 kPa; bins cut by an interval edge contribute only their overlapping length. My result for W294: 14.89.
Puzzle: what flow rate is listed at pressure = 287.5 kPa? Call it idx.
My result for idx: 11.34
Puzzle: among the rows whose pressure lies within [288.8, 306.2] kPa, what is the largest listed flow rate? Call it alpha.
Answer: 15.43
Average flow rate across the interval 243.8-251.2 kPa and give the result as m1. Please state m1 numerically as 17.4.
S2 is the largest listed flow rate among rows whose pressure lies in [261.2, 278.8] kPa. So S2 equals 17.87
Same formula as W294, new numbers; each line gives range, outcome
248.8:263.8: 16.92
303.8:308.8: 9.394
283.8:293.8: 13.14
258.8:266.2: 16.61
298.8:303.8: 14.73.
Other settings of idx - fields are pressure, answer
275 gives 16.63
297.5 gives 15.43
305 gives 9.394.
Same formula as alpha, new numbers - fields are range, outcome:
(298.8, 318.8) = 16.07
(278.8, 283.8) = 16.03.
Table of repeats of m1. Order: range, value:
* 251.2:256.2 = 16.5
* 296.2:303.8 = 14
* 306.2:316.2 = 11.2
